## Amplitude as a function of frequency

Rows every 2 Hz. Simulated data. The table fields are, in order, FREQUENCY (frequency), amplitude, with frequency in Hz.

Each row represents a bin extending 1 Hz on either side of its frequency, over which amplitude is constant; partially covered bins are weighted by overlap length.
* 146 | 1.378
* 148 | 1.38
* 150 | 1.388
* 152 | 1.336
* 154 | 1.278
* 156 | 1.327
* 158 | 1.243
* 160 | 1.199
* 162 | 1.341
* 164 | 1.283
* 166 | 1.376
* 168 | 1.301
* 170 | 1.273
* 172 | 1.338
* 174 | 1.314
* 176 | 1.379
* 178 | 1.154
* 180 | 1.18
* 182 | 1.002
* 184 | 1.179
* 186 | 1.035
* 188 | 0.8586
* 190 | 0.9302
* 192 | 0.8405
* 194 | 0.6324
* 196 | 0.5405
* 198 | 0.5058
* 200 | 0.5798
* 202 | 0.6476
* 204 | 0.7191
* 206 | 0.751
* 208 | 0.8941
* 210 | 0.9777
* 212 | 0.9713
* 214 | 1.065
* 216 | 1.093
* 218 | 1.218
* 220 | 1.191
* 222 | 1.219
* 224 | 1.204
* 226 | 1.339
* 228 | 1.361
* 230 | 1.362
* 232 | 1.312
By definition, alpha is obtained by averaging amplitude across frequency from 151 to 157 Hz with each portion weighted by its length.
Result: 1.31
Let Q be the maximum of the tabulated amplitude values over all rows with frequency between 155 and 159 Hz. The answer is 1.327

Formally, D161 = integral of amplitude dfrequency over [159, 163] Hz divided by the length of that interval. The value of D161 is 1.27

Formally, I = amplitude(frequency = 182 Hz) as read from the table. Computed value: 1.002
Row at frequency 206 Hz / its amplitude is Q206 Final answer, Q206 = 0.751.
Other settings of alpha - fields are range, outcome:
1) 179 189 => 1.05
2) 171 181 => 1.27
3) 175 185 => 1.18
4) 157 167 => 1.29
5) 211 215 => 1.02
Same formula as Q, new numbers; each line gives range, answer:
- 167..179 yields 1.379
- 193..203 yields 0.6476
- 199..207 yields 0.751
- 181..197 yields 1.179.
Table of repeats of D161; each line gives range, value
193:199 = 0.56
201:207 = 0.706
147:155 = 1.35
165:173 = 1.32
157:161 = 1.22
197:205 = 0.613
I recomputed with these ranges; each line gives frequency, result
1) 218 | 1.218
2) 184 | 1.179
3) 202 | 0.6476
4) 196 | 0.5405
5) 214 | 1.065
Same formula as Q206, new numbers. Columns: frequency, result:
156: 1.327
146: 1.378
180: 1.18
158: 1.243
